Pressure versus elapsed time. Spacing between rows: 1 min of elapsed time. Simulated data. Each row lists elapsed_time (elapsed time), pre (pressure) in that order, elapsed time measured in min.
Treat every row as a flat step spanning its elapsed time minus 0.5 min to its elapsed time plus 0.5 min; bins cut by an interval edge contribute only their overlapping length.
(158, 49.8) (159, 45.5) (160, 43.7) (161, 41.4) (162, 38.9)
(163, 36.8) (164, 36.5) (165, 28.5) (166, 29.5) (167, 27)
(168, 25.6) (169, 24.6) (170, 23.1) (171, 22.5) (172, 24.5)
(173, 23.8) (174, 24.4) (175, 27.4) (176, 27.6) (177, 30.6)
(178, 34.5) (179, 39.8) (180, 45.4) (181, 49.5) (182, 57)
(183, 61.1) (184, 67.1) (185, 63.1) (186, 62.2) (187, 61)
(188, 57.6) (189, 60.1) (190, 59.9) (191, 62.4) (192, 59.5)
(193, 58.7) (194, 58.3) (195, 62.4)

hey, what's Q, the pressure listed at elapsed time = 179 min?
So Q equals 39.8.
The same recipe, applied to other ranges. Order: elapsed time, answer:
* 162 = 38.9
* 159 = 45.5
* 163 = 36.8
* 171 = 22.5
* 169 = 24.6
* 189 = 60.1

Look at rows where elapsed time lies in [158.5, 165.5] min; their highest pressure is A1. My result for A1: 45.5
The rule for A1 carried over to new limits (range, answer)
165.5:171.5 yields 29.5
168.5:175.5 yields 27.4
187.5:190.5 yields 60.1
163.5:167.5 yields 36.5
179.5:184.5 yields 67.1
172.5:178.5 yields 34.5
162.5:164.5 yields 36.8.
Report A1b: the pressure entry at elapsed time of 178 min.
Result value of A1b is 34.5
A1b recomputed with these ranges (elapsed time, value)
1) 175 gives 27.4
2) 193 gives 58.7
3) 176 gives 27.6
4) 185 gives 63.1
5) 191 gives 62.4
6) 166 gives 29.5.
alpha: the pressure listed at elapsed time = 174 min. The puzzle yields 24.4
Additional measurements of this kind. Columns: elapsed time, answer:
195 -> 62.4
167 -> 27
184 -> 67.1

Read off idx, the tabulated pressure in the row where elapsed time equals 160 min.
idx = 43.7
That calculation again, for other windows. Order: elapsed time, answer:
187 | 61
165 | 28.5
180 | 45.4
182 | 57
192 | 59.5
